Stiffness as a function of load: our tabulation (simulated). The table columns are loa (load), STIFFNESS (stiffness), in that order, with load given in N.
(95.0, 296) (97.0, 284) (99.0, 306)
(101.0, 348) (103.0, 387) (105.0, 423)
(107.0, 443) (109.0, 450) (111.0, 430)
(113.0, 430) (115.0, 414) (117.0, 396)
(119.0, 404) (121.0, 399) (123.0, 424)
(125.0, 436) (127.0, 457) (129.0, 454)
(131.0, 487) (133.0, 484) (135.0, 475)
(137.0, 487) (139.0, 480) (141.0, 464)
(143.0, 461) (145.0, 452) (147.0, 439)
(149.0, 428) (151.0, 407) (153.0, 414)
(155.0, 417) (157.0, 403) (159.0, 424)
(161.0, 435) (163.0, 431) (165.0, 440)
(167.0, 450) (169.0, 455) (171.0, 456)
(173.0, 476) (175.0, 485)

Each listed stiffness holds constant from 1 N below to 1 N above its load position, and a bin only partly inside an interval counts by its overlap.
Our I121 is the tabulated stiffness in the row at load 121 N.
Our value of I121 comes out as 399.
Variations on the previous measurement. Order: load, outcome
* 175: 485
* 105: 423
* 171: 456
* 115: 414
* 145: 452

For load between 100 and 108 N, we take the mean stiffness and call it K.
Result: 400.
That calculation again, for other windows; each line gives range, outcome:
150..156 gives 413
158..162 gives 430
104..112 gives 436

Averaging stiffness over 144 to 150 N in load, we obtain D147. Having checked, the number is 440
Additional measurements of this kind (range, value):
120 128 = 429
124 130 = 449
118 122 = 402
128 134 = 475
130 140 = 483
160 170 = 442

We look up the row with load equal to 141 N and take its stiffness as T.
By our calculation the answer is 464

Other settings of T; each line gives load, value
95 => 296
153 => 414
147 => 439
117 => 396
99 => 306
